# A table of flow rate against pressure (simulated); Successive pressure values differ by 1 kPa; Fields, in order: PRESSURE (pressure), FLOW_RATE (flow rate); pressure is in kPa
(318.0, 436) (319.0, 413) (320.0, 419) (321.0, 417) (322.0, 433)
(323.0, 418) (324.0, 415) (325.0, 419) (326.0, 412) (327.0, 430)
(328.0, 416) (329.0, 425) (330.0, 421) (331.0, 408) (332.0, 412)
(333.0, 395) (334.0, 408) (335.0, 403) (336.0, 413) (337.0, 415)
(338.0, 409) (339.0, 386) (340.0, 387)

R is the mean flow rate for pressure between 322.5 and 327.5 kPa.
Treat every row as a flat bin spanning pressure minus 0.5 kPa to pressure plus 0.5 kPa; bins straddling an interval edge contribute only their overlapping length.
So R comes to 419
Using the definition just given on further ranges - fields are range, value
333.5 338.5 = 410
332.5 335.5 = 402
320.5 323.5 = 423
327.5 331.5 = 418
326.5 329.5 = 424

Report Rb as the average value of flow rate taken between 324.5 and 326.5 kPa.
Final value 416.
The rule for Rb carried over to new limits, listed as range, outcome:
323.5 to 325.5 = 417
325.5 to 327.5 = 421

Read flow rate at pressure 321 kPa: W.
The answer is 417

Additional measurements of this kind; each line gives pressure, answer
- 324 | 415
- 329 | 425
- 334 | 408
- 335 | 403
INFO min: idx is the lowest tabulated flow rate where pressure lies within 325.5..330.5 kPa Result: 412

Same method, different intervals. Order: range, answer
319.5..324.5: 415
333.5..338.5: 403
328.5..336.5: 395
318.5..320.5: 413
